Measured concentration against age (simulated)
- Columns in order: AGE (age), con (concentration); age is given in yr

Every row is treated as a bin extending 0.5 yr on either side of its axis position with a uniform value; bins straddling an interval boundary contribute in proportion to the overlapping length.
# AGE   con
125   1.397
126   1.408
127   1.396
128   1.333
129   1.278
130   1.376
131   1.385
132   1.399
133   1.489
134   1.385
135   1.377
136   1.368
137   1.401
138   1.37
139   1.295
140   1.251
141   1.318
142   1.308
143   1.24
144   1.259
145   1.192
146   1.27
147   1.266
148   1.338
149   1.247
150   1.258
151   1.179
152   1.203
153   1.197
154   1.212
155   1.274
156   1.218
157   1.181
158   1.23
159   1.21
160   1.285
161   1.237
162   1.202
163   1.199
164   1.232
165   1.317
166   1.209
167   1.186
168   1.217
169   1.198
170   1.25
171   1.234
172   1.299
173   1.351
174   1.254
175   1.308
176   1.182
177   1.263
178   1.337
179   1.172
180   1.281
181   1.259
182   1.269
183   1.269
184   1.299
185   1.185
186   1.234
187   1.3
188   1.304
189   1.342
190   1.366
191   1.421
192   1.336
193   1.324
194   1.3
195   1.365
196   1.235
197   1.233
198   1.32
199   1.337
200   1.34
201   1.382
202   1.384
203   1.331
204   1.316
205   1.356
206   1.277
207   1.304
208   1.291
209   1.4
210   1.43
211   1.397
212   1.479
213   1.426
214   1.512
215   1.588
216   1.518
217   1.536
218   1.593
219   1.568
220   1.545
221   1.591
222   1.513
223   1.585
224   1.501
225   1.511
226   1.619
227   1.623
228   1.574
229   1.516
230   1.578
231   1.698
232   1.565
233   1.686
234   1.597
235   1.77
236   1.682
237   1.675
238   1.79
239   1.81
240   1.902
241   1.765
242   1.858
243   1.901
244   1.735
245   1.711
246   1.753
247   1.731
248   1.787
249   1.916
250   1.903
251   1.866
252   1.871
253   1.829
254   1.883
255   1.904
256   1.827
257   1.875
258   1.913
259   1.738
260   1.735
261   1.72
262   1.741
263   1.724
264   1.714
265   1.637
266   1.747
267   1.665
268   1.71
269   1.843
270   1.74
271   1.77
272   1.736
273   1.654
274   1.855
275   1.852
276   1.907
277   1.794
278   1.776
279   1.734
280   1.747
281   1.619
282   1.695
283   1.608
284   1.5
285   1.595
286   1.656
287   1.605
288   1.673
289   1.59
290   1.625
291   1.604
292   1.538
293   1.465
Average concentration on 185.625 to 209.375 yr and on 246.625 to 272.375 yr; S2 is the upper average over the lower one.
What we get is 1.35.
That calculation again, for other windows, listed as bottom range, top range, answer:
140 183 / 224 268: 1.40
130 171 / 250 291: 1.37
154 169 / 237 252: 1.48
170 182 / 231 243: 1.38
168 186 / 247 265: 1.44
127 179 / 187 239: 1.15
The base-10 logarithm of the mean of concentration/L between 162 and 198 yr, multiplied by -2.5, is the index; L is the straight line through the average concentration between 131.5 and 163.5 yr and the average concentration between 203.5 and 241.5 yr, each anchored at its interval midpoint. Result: 0.10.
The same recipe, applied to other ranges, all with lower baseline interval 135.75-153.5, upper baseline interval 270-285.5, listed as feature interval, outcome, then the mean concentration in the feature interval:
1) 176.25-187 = 0.12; 1.26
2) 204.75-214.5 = 0.08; 1.39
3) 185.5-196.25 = 0.08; 1.32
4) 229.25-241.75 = -0.08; 1.71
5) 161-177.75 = 0.09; 1.25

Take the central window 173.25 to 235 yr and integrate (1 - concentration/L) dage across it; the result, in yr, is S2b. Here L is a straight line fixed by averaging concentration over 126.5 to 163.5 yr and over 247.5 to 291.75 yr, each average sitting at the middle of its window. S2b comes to 4.2 yr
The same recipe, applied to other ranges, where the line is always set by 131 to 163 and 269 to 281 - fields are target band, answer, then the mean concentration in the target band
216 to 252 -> -1.5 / 1.68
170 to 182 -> 1.1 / 1.27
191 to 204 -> 1.3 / 1.33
